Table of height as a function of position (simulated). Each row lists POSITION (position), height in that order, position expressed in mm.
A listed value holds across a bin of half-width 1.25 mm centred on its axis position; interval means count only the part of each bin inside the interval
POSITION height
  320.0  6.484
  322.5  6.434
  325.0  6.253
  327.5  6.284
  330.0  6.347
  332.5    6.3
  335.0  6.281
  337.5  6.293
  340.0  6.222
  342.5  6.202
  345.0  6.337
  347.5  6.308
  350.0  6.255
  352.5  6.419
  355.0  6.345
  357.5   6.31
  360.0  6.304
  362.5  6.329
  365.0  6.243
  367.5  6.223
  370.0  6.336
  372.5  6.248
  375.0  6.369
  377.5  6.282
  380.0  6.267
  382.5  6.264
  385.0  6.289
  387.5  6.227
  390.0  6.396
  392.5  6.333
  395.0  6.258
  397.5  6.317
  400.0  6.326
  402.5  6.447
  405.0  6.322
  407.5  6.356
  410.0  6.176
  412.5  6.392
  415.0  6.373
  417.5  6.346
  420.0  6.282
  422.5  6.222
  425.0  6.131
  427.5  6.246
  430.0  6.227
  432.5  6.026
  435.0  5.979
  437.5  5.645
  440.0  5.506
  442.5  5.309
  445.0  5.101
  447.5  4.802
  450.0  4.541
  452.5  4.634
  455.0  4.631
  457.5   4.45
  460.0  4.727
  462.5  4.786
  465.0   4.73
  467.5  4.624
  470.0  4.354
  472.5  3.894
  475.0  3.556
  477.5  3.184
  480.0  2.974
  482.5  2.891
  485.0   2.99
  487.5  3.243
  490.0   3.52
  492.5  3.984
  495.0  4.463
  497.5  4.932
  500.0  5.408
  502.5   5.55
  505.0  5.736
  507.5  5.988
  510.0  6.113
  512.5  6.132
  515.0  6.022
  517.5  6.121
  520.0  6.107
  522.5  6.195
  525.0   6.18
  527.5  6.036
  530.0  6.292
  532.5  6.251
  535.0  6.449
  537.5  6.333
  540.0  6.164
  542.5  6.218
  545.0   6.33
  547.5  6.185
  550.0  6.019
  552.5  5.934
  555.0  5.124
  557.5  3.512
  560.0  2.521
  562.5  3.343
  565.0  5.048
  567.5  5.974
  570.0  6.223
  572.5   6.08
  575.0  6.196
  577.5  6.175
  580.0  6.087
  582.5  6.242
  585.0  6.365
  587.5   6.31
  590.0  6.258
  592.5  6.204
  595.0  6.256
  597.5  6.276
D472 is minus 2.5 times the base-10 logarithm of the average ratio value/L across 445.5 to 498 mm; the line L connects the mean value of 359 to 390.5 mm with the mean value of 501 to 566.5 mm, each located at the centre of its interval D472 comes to 0.40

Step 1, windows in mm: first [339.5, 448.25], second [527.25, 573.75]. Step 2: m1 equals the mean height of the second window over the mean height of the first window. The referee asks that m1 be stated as 0.90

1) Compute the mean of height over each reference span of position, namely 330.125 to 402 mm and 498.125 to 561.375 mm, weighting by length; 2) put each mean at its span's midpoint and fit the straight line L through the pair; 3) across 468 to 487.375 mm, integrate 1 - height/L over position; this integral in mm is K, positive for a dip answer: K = 8.2 mm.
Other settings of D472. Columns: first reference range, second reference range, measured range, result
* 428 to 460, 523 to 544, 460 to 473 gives 0.21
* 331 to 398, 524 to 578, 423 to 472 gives 0.16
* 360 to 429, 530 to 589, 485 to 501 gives 0.39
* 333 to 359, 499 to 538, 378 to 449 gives 0.02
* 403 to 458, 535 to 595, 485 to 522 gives 0.11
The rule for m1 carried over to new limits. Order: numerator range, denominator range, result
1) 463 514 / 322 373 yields 0.70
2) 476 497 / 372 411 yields 0.55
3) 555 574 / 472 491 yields 1.45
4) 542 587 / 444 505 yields 1.29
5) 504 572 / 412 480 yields 1.11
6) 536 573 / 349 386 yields 0.86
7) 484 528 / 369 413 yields 0.83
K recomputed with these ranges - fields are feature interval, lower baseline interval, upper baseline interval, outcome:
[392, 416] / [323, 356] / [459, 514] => -3.7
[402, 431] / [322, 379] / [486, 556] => -1.1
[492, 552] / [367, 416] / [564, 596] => 2.6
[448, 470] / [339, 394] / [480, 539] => 4.0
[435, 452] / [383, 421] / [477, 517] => 1.2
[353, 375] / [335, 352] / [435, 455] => -1.0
